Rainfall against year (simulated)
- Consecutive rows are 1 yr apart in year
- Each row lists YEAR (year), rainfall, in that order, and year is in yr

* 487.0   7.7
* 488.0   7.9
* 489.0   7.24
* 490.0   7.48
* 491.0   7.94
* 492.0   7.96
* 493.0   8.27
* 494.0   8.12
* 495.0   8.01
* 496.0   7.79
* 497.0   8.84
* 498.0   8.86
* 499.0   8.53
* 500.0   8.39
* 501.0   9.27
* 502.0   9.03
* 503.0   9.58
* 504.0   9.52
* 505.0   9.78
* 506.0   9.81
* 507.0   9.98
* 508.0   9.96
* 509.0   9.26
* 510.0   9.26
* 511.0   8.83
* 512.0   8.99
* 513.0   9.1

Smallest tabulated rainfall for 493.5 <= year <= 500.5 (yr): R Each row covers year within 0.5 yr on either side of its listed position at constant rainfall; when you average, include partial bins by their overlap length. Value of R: 7.79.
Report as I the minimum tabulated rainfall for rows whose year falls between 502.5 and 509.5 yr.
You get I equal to 9.26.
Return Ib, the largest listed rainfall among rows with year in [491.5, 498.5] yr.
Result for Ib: 8.86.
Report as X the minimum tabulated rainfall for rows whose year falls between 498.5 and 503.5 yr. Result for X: 8.39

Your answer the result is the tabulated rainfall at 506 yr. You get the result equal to 9.81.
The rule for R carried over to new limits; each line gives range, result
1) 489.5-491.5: 7.48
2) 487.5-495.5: 7.24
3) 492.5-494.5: 8.12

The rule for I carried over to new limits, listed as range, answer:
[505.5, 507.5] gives 9.81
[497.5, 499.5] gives 8.53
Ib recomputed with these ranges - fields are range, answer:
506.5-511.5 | 9.98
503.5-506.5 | 9.81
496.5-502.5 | 9.27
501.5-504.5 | 9.58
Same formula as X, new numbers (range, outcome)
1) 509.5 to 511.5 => 8.83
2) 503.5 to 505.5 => 9.52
